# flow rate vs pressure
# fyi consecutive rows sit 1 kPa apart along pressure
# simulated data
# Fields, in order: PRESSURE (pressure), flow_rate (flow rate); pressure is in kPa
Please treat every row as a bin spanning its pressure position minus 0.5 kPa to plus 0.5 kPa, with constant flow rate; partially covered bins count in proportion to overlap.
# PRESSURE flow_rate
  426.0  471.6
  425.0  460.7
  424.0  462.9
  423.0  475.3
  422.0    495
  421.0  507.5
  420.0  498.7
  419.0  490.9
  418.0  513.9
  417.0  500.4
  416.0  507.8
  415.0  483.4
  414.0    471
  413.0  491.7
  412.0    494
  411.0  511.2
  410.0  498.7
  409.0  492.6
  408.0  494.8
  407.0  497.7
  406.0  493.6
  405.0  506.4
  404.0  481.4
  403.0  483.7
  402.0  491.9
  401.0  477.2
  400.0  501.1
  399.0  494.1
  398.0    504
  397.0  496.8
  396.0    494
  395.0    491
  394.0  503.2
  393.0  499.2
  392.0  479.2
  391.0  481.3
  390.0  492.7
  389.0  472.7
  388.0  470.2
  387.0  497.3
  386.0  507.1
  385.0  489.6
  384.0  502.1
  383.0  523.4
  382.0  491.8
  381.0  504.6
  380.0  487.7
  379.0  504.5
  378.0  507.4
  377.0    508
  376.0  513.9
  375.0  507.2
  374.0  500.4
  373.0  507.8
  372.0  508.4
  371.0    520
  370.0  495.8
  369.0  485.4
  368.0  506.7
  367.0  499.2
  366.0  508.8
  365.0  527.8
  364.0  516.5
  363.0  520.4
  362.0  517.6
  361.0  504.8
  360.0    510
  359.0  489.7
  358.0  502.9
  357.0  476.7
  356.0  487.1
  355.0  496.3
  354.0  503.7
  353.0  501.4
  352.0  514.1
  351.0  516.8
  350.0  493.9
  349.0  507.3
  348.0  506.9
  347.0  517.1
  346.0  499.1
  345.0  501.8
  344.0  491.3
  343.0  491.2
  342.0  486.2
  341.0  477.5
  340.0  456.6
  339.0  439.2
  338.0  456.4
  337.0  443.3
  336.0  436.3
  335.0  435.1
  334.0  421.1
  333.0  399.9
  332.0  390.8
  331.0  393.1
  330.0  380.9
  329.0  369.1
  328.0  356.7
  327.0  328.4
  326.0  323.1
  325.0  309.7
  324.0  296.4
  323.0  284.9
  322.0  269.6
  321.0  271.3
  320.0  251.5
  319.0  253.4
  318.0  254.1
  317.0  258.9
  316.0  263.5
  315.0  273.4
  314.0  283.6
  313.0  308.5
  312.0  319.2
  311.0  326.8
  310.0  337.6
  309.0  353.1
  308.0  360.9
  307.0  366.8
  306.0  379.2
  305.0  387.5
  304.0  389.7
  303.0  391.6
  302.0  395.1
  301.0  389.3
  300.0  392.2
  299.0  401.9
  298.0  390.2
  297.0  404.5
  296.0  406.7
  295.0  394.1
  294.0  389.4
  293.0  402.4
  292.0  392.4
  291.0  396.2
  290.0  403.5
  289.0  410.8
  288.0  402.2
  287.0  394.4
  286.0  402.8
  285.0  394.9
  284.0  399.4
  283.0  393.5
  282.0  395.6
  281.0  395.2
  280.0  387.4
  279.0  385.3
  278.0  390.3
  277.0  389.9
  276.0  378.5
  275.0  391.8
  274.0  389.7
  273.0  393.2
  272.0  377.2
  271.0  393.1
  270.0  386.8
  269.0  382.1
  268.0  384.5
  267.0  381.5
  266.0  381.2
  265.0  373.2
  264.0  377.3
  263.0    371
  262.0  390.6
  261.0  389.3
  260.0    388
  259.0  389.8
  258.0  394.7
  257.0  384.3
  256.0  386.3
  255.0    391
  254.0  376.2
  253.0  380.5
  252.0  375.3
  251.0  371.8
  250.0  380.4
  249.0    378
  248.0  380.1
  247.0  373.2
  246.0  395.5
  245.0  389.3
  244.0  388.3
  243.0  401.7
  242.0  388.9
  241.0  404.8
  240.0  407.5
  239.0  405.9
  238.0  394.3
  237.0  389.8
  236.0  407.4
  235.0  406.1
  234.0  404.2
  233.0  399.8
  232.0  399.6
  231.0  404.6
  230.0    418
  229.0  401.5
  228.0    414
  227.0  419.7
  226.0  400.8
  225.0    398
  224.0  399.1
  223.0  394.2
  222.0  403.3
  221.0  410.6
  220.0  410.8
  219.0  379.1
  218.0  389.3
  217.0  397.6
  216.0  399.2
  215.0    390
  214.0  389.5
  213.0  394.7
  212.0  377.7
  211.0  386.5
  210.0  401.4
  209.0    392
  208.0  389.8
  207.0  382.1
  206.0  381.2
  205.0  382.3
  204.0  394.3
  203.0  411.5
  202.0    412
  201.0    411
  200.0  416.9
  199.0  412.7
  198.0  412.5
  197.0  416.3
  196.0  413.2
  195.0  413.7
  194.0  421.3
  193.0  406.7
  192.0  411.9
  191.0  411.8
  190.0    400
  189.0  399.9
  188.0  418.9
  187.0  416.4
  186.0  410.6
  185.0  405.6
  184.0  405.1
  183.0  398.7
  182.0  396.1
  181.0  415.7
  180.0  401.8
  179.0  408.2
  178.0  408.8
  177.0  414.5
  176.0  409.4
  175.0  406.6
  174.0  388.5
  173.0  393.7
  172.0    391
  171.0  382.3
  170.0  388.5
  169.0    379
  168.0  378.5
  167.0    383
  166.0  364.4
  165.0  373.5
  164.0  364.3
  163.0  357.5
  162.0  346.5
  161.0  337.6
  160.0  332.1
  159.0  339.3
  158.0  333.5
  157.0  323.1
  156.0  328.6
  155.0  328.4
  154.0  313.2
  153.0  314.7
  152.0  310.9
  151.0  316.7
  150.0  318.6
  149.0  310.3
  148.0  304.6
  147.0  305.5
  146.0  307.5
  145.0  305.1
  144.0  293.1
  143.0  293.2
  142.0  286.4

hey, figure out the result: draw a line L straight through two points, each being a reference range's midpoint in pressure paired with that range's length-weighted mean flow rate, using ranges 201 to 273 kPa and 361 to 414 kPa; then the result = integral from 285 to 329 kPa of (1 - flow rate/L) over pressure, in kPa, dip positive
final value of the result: 9.16 kPa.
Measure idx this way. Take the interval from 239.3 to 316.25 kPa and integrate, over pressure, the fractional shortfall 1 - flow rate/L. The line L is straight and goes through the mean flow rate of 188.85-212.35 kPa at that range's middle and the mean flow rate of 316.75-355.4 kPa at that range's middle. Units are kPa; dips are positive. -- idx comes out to 4.93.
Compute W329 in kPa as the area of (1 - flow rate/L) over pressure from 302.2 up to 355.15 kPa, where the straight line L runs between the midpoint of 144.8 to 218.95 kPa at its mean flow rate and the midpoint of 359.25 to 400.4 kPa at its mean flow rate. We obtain 9.1 kPa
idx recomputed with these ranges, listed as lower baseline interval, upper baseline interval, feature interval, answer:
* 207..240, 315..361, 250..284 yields 1.6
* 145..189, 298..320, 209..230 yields -2.6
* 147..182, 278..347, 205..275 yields -4.1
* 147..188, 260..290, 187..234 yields -3.3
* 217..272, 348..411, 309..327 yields 6.4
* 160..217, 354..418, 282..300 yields 2.0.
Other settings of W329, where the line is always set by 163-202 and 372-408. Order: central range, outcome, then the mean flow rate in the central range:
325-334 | 1.94 kPa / 367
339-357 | -0.67 kPa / 495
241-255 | 1.52 kPa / 384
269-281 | 1.51 kPa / 388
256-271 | 1.84 kPa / 384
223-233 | 0.39 kPa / 405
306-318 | 3.81 kPa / 314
